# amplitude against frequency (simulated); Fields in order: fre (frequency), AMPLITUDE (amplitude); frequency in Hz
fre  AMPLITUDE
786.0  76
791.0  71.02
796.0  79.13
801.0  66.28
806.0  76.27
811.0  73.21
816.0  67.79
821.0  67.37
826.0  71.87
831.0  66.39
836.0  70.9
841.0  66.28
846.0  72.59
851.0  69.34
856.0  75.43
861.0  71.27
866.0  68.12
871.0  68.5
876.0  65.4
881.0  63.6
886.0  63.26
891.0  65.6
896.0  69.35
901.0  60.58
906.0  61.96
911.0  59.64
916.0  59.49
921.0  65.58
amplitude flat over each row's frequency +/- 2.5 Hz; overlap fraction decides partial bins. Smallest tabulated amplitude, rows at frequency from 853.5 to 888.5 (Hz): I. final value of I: 63.26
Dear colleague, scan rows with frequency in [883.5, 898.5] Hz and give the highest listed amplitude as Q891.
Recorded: 69.35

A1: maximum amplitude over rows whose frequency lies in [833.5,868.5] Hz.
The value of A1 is 75.43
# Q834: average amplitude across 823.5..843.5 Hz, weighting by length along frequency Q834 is 68.9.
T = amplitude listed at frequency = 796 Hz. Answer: 79.13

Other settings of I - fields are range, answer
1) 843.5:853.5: 69.34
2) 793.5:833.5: 66.28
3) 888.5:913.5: 59.64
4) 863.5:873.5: 68.12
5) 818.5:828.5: 67.37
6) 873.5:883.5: 63.6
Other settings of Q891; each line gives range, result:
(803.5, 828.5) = 76.27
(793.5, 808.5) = 79.13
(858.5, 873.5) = 71.27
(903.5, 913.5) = 61.96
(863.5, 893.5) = 68.5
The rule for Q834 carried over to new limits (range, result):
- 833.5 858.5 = 70.9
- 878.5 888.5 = 63.4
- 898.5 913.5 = 60.7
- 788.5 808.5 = 73.2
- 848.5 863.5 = 72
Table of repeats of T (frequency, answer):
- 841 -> 66.28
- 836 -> 70.9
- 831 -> 66.39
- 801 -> 66.28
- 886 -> 63.26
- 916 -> 59.49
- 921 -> 65.58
